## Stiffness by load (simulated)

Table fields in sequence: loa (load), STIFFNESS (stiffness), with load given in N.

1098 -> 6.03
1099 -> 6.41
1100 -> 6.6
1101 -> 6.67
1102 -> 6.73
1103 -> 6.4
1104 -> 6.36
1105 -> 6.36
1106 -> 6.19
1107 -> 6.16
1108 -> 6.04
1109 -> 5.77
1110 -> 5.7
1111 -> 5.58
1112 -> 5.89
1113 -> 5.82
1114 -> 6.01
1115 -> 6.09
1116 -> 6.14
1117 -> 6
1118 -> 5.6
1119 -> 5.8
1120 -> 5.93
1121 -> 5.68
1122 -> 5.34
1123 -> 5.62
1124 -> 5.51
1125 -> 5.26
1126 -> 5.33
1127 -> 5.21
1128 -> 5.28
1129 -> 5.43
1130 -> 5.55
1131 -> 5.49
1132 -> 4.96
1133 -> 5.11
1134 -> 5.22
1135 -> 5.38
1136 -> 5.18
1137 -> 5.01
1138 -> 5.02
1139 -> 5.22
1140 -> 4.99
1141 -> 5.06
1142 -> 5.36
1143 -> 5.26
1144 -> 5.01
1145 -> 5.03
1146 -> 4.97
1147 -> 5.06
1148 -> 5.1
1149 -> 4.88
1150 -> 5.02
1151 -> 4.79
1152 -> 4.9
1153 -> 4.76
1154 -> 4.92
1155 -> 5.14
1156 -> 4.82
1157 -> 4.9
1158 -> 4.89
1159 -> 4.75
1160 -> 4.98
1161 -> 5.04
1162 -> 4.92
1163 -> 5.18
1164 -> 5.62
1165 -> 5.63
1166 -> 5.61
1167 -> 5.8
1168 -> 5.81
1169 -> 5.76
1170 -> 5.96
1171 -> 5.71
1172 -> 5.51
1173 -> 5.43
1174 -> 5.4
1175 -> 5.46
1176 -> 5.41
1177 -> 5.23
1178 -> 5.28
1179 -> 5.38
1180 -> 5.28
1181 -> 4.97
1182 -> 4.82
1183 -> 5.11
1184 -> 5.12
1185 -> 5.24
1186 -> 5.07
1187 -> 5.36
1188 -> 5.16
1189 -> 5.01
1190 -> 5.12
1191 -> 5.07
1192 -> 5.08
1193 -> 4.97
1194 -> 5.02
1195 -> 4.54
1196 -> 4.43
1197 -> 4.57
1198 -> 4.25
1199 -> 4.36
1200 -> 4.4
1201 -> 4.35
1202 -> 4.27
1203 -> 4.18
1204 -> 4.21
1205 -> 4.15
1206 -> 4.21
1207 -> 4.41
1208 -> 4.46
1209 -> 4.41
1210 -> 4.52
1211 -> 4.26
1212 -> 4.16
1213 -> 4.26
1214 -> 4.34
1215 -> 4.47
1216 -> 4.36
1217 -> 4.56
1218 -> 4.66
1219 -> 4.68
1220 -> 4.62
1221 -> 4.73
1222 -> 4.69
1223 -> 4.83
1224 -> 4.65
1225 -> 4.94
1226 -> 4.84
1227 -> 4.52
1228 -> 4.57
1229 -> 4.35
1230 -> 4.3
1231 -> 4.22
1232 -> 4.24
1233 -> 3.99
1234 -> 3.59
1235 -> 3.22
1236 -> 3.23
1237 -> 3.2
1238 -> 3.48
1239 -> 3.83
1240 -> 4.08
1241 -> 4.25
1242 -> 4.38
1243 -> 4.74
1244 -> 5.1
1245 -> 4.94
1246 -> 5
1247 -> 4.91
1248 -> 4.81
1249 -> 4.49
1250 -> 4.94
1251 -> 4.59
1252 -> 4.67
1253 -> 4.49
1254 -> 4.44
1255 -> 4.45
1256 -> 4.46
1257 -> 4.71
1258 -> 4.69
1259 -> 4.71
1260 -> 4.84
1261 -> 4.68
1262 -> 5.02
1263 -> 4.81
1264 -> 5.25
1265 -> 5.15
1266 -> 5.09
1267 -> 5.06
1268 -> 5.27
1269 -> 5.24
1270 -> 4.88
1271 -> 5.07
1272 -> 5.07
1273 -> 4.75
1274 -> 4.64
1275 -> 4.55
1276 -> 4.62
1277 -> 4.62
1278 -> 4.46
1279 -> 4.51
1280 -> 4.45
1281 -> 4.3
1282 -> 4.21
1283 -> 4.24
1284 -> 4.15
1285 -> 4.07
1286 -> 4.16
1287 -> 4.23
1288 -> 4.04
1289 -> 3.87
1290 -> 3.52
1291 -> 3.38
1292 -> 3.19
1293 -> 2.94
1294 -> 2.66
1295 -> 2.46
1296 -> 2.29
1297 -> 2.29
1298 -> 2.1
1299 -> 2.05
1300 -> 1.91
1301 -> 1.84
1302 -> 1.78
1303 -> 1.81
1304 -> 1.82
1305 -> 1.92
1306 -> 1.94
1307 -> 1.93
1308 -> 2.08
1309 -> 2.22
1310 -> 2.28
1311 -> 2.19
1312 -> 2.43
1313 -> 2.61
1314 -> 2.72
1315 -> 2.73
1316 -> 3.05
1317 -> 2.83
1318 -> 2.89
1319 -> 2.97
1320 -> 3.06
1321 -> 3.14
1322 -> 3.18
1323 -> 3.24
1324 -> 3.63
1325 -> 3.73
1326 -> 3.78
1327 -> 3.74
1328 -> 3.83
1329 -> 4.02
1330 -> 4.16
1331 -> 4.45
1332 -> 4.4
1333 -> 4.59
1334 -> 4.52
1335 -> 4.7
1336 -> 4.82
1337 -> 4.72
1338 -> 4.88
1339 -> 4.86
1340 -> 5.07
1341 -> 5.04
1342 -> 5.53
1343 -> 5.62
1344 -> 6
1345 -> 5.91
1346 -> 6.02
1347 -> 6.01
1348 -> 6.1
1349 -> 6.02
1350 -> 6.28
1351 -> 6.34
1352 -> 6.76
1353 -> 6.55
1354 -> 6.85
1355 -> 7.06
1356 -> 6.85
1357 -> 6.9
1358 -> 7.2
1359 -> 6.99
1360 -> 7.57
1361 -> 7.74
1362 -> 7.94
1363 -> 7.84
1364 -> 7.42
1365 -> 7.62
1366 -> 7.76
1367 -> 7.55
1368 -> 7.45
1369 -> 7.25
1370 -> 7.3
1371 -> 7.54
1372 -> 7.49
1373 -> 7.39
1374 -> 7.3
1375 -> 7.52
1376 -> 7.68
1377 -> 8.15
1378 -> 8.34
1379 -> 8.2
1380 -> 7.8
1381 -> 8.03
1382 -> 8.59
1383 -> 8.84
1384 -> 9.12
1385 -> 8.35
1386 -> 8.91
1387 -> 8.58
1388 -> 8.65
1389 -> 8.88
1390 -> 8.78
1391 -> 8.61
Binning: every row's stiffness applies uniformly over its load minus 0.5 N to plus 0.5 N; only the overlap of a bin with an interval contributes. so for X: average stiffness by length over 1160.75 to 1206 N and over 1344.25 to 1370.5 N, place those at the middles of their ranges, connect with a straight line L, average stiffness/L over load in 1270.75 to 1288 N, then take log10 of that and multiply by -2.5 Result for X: 0.34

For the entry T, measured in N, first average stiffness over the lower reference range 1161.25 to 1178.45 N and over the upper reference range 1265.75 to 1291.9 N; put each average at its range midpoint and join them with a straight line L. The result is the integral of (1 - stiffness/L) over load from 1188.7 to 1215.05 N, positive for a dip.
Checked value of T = 3.57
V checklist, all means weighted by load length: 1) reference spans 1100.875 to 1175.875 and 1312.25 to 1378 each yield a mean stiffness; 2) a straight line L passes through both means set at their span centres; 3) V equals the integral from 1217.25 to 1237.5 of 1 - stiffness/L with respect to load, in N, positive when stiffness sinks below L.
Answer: 4.4 N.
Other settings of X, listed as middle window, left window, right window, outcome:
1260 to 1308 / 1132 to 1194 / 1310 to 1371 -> 0.36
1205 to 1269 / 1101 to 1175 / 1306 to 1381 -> 0.20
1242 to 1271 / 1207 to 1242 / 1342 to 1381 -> 0.02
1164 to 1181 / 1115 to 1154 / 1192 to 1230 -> -0.13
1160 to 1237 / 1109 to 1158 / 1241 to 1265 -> 0.05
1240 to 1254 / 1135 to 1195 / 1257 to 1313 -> -0.13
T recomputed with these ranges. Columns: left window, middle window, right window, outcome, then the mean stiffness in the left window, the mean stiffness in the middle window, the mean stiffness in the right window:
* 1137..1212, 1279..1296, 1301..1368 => 3.8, 4.99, 3.72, 4.7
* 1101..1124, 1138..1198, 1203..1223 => -0.4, 5.97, 5.14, 4.43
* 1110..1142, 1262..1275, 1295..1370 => -0.4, 5.48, 5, 4.56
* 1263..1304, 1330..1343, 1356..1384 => 2.9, 3.84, 4.81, 7.69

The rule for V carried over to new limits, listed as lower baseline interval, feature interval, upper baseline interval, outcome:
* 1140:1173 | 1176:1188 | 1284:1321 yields -1.1 N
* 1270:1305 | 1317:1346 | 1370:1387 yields 7.4 N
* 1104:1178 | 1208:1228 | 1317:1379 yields 3.7 N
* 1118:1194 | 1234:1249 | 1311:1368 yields 2.9 N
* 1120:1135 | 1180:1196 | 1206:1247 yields -0.9 N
